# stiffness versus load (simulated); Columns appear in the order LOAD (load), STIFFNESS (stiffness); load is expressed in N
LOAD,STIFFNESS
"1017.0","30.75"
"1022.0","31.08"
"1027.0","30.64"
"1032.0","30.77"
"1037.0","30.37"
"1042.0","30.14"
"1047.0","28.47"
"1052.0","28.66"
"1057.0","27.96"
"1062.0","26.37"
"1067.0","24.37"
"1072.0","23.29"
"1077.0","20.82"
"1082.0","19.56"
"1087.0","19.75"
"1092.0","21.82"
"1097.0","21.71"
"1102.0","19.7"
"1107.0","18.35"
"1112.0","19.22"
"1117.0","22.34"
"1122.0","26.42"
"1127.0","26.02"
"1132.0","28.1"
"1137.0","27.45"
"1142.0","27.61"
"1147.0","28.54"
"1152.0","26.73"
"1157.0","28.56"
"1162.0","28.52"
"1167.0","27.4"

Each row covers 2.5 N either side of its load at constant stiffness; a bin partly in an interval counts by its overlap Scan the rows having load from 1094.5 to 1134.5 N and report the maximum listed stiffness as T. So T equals 28.1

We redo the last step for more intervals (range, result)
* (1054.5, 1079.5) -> 27.96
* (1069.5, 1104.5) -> 23.29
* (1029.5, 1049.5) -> 30.77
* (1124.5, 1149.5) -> 28.54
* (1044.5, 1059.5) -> 28.66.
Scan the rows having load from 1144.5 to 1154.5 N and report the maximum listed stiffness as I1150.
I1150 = 28.54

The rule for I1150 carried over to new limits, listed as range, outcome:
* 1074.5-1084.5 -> 20.82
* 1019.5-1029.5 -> 31.08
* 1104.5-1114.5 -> 19.22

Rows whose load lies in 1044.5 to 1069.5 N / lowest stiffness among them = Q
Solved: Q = 24.37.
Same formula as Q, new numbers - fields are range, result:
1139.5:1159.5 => 26.73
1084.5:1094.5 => 19.75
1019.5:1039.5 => 30.37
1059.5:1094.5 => 19.56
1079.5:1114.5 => 18.35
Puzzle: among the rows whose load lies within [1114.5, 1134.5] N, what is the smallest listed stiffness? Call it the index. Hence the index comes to 22.34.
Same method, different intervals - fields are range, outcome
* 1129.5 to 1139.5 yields 27.45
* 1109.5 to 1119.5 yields 19.22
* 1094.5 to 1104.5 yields 19.7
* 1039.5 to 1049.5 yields 28.47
